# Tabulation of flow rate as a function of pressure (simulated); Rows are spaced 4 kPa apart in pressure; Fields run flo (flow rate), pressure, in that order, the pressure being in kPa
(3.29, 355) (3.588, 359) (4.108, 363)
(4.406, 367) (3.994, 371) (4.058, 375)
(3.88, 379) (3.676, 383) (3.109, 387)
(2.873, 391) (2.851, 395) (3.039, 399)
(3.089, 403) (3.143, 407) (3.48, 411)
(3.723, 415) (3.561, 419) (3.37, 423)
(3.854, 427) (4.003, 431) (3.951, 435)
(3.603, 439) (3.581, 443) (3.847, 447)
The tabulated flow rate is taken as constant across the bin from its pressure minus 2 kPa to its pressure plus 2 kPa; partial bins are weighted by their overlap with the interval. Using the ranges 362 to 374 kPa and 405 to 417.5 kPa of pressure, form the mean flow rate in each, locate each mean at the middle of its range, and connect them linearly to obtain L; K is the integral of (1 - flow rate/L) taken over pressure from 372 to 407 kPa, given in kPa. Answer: 4.5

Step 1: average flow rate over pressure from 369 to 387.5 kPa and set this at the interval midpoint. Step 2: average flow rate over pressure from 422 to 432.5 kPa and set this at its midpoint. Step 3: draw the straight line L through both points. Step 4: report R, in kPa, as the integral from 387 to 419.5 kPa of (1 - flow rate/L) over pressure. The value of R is 5.0 kPa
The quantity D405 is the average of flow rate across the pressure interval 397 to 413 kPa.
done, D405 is 3.19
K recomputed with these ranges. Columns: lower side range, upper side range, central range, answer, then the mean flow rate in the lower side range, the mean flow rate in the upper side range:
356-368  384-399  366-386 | -2.50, 3.94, 3.01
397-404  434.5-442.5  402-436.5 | -2.04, 3.06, 3.71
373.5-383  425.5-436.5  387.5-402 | 3.56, 3.9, 3.94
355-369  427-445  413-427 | 0.83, 3.93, 3.79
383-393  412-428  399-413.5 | 0.74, 3.13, 3.6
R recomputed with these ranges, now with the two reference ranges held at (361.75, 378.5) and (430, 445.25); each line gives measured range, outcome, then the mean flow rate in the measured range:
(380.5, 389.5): 1.45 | 3.39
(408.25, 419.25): 0.94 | 3.56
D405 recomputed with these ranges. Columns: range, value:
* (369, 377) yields 4.03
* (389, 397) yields 2.86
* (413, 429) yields 3.63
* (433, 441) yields 3.78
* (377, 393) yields 3.38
